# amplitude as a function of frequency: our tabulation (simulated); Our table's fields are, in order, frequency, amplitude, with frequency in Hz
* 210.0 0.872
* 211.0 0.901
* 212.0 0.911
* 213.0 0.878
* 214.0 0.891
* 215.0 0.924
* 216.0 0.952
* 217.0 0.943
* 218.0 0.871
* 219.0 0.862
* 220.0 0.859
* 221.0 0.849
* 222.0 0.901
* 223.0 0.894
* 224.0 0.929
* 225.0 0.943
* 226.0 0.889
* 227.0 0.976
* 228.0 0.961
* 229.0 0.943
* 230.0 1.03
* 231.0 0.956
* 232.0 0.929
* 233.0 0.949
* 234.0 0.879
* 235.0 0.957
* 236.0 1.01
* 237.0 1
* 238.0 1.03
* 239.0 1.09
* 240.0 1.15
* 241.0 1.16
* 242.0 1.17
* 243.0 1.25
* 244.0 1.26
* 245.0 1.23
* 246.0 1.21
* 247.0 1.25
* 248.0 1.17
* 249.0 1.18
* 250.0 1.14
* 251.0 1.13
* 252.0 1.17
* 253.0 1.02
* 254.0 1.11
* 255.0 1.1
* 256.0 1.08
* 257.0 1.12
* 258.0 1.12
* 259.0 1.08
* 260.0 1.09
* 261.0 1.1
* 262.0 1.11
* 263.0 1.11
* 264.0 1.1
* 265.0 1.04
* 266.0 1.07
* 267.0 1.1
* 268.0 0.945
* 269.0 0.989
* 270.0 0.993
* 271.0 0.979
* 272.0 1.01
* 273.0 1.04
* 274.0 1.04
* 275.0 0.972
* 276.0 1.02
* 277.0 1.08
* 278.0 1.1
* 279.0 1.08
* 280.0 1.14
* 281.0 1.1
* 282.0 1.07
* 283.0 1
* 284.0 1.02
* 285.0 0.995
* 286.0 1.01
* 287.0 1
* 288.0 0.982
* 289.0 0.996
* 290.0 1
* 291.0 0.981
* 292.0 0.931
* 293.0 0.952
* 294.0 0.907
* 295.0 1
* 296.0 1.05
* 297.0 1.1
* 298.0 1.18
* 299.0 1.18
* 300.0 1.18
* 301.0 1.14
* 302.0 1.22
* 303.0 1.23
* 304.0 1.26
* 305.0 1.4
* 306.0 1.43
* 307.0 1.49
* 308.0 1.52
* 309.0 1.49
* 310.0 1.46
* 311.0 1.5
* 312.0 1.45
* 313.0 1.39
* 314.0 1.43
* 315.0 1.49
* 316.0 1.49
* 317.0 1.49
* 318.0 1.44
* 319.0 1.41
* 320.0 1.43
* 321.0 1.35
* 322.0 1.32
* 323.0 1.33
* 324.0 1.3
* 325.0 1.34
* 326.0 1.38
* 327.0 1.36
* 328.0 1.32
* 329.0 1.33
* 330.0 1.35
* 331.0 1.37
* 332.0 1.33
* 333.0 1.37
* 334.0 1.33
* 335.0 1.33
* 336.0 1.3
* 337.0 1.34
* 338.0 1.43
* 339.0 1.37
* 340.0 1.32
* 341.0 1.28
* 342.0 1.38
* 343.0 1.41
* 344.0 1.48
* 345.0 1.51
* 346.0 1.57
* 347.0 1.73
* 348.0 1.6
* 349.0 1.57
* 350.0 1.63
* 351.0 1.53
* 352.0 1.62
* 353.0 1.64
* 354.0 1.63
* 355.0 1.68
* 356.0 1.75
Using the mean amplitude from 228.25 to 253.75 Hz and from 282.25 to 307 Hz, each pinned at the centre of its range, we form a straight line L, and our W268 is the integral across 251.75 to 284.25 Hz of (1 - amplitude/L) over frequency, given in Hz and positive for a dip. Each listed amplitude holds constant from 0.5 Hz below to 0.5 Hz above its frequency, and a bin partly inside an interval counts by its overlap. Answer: 0.9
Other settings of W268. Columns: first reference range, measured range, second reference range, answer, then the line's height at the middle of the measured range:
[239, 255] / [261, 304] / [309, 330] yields 7.65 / 1.28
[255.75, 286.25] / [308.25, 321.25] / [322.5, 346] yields -1.88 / 1.27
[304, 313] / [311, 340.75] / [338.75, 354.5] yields 2.11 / 1.48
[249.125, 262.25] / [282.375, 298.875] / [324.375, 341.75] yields 2.77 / 1.21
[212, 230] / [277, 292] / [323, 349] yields 1.86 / 1.18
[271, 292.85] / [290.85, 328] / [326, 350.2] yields -2.51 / 1.22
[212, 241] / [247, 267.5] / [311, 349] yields -0.54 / 1.08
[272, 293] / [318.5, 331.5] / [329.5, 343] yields -0.74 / 1.28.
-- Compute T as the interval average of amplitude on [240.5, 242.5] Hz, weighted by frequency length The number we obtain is 1.17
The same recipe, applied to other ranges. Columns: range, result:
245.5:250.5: 1.19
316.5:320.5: 1.44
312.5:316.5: 1.45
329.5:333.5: 1.35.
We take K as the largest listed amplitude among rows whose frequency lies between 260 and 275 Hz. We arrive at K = 1.11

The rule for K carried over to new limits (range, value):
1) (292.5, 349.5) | 1.73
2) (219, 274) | 1.26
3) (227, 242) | 1.17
